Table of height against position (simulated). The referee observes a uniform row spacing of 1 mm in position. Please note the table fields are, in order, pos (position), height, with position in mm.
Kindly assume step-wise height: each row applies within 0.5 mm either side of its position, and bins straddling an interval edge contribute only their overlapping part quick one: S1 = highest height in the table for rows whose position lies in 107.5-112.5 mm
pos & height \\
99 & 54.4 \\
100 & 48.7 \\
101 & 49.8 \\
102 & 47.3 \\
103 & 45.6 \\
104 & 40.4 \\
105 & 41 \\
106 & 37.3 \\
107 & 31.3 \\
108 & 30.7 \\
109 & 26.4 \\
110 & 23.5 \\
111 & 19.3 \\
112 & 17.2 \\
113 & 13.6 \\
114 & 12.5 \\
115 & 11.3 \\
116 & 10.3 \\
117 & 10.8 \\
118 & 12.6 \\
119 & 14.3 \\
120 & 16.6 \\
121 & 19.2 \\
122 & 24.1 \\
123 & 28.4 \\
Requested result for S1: 30.7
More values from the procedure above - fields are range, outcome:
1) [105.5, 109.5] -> 37.3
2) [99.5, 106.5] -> 49.8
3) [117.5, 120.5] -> 16.6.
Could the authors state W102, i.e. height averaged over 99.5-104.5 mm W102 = 46.4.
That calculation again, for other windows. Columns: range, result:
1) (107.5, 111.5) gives 25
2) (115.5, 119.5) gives 12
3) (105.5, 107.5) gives 34.3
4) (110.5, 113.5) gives 16.7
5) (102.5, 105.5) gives 42.3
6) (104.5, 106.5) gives 39.1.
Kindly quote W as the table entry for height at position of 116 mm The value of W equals 10.3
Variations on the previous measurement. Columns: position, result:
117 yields 10.8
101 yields 49.8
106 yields 37.3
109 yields 26.4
